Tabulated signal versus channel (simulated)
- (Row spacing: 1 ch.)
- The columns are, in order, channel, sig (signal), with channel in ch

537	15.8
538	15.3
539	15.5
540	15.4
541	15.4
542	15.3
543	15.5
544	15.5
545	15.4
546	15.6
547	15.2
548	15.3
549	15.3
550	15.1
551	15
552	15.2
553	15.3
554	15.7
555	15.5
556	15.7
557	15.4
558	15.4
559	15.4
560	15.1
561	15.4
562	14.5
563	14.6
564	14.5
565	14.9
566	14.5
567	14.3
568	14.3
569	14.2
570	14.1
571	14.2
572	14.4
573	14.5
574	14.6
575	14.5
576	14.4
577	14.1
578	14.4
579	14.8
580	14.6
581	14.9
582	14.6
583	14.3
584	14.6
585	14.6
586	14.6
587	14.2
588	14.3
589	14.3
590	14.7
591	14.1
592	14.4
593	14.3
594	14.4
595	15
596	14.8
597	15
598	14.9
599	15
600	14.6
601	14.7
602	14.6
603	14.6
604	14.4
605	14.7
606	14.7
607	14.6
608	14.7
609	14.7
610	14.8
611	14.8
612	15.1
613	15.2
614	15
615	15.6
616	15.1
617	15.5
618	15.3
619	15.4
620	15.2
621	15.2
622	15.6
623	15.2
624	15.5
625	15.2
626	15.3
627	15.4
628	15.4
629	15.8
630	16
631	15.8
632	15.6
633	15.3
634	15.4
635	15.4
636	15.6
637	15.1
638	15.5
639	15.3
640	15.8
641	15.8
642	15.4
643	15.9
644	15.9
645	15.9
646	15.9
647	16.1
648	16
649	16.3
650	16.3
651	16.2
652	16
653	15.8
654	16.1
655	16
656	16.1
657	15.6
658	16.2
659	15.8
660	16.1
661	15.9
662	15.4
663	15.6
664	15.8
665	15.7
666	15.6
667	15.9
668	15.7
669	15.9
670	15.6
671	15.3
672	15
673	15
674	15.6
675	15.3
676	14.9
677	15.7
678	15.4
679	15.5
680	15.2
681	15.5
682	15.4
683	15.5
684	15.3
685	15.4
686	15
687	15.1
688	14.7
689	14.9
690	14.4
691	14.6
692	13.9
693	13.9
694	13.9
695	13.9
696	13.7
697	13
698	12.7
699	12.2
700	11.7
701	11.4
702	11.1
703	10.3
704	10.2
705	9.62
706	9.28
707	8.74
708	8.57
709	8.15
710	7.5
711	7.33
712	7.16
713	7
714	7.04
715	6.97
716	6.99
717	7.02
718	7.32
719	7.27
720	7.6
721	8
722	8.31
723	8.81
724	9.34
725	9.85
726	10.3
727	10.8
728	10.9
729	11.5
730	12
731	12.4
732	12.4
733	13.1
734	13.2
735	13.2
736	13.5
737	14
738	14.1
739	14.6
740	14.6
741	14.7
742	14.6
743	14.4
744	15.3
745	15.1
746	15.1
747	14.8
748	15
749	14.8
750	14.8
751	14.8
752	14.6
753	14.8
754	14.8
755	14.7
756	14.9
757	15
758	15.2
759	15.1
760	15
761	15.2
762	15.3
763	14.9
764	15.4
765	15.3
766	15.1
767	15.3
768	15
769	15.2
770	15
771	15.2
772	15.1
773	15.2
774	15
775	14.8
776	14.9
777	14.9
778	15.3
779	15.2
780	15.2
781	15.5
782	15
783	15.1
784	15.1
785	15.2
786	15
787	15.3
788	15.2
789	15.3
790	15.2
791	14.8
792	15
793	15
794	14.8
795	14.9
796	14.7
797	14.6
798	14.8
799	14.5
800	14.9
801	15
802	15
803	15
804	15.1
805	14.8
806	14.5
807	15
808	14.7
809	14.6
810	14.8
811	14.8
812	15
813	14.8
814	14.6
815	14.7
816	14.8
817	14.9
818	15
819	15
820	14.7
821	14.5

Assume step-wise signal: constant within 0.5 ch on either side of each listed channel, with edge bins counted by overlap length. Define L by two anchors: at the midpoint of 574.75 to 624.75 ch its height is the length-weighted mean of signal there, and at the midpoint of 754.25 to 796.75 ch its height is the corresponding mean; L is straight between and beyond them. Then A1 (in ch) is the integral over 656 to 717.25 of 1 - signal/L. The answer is 7.0 ch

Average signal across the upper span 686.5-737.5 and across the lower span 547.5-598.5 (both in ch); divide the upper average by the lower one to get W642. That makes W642 0.7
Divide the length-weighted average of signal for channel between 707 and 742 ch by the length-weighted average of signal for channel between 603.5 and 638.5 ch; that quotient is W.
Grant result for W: 0.67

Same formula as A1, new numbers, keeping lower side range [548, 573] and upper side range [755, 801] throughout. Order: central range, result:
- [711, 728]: 7.8 ch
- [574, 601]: 0.7 ch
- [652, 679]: -1.2 ch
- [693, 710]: 4.4 ch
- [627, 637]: -0.4 ch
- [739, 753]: 0.2 ch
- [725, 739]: 2.4 ch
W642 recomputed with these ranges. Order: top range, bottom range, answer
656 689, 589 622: 1.04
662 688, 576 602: 1.06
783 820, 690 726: 1.50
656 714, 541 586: 0.91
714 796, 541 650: 0.90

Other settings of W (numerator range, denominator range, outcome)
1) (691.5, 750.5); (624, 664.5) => 0.72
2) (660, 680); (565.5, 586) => 1.07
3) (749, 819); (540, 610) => 1.01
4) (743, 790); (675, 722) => 1.29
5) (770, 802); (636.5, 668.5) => 0.95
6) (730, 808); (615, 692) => 0.95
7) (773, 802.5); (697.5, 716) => 1.63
